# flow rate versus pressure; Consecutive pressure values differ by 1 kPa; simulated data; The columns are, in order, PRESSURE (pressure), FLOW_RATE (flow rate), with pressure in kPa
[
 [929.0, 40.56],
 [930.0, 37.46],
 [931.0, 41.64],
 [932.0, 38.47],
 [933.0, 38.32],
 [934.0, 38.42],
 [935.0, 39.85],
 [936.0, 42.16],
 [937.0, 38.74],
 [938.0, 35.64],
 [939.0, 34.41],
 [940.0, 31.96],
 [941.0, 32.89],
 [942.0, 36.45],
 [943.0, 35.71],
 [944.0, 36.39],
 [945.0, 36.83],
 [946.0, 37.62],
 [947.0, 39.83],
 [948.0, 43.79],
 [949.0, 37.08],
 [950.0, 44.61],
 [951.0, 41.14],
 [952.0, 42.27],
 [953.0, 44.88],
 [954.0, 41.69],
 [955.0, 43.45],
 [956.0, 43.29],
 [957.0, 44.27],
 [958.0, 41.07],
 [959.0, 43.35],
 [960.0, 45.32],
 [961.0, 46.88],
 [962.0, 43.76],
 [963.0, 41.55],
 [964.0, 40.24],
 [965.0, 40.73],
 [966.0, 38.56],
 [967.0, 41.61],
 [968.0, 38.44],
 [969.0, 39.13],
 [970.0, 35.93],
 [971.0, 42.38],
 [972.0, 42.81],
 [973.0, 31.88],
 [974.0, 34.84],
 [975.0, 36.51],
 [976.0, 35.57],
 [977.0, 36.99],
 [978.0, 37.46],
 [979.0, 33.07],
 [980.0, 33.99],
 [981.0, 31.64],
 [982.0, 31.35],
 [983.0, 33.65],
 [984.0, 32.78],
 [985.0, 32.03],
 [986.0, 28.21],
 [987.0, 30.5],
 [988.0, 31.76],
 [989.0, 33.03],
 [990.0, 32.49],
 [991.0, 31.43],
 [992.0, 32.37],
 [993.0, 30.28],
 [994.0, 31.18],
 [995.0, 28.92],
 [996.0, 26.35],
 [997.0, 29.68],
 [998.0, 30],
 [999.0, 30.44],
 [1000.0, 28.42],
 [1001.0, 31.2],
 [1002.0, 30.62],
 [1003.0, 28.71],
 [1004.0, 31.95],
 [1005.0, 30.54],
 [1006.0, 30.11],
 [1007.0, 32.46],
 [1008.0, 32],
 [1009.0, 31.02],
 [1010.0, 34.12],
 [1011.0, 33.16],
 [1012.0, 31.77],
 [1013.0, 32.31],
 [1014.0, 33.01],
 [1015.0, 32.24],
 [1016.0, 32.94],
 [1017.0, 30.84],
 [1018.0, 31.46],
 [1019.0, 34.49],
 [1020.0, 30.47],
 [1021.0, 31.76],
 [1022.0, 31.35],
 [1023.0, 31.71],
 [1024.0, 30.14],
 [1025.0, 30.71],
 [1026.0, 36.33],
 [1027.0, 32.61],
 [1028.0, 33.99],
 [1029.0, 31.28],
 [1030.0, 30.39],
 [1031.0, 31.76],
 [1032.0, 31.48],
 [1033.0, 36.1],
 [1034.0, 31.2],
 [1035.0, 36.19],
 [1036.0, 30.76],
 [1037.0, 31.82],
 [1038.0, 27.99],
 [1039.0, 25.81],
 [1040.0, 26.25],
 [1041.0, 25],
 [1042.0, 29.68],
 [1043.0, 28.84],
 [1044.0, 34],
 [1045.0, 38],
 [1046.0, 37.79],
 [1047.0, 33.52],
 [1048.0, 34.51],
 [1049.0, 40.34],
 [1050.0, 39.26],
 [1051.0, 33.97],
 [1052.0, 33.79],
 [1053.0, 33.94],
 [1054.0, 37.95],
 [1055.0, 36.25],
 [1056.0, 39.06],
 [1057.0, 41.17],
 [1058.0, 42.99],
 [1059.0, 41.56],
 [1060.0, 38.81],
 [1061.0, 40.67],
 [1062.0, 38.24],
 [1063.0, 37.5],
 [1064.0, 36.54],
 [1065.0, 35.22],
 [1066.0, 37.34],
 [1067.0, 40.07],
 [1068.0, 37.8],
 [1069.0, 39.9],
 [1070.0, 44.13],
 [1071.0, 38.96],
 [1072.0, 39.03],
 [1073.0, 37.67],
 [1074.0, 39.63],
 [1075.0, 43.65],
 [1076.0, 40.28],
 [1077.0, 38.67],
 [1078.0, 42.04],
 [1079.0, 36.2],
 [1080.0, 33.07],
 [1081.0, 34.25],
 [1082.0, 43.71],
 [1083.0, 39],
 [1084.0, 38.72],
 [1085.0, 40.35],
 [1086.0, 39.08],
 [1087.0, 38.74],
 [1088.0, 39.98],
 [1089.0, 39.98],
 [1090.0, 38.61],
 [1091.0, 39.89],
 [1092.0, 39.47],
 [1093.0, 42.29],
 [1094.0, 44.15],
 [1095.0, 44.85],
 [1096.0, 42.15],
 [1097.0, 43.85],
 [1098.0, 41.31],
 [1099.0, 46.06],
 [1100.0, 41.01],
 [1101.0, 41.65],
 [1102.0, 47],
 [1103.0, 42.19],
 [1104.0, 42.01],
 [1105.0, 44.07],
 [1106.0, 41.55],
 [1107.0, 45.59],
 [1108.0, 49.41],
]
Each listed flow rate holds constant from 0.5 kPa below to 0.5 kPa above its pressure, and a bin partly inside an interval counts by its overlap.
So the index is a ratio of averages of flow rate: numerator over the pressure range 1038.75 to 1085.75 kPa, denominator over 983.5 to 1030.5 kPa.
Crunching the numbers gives 1.18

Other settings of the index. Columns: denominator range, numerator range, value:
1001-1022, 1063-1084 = 1.22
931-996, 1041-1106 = 1.05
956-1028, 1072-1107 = 1.19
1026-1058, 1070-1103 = 1.21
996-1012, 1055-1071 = 1.27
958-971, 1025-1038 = 0.79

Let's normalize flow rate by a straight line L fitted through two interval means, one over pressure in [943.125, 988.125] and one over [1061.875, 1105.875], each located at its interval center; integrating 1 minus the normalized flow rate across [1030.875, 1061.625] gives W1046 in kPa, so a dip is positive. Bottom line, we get 4.0 kPa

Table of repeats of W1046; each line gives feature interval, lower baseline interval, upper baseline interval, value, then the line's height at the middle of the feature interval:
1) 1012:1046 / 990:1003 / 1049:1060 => 2.8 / 34.6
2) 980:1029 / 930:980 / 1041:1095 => 9.3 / 38.8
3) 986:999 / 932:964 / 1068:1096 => 3.1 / 40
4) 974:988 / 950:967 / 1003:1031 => 1.9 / 38.6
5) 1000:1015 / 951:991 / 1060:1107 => 2.8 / 38.7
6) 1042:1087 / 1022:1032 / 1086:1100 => -0.8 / 37.4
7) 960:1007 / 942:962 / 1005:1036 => 3.9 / 37.2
